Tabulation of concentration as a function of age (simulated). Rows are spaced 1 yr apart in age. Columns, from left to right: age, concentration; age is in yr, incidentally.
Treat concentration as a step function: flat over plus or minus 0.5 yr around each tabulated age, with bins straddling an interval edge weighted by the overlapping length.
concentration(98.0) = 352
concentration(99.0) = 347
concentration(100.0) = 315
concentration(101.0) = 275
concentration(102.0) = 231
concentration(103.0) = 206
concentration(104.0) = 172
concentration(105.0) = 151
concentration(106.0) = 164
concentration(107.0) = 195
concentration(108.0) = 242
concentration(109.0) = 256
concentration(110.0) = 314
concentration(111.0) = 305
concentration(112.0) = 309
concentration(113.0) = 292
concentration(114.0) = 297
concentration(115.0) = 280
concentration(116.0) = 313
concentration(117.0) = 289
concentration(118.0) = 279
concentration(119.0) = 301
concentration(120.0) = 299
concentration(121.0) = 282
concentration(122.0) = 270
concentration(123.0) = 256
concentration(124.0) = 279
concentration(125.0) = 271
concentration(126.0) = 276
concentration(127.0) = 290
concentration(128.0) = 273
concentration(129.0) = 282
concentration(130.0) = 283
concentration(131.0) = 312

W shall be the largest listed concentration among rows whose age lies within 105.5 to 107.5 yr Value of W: 195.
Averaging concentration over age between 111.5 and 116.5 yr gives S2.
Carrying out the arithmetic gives 298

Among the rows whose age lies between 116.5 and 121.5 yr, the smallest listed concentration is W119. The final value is 279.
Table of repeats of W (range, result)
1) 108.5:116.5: 314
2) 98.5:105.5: 347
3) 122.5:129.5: 290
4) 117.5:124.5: 301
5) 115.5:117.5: 313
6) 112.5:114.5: 297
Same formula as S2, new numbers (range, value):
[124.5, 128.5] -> 278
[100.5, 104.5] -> 221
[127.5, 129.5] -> 278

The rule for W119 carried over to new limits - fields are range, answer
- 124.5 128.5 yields 271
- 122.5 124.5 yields 256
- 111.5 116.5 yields 280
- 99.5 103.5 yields 206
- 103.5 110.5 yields 151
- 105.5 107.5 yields 164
